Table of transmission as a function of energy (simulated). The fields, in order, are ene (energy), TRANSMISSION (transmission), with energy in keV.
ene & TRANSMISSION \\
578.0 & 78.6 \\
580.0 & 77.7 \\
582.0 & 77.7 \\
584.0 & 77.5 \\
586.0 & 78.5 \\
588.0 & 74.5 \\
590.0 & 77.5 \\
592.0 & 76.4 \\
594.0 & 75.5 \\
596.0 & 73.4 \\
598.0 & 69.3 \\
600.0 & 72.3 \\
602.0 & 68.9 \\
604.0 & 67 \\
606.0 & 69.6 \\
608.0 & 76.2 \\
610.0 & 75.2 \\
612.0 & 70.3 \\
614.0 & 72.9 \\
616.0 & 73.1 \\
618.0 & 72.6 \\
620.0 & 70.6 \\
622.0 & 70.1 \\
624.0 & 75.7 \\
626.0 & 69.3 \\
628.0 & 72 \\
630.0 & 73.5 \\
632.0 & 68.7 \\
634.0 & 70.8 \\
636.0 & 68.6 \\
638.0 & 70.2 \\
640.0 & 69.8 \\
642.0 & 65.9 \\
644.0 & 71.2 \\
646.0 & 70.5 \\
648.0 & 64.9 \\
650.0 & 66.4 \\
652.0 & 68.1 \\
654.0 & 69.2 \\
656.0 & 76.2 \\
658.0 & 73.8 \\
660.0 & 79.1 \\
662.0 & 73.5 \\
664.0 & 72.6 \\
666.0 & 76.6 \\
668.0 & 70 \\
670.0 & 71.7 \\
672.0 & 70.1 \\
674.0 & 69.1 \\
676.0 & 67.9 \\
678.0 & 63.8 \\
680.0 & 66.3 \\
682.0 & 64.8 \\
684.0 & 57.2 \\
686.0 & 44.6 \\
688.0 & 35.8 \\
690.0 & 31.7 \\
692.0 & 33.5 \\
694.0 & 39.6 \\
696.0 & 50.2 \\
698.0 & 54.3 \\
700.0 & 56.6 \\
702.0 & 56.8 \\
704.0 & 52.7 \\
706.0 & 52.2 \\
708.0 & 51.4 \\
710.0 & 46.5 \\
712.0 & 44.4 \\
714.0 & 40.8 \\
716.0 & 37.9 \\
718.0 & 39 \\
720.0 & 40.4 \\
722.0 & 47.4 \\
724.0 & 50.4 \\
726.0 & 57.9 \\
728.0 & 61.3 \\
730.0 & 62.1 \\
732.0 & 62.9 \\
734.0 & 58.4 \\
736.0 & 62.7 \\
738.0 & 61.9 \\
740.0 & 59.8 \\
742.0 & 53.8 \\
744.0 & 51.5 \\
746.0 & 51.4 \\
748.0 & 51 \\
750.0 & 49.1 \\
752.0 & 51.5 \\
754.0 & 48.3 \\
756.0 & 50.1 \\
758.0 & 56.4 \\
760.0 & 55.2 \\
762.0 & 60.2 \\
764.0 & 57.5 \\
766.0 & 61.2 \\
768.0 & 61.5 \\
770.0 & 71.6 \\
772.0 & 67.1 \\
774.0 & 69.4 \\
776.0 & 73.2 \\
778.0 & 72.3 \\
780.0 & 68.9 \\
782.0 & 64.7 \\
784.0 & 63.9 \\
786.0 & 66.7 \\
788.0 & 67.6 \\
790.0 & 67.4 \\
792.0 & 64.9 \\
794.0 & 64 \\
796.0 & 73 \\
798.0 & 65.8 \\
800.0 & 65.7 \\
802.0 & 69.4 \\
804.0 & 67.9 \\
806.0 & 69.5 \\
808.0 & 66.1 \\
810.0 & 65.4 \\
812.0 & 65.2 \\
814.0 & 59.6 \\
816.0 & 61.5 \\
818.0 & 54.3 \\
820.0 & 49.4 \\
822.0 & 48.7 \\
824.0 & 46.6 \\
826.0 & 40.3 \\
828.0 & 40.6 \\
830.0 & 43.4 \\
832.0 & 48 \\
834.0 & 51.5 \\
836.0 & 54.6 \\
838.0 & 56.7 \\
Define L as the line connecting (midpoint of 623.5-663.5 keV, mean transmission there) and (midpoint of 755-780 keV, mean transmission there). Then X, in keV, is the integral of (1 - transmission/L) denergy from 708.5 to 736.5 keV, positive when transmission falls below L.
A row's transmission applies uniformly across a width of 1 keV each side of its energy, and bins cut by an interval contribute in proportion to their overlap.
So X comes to 6.5 keV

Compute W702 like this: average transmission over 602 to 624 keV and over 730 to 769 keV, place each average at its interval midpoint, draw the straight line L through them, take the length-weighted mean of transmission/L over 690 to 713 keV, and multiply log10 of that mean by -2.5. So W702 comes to 0.267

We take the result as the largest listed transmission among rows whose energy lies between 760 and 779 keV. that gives 73.2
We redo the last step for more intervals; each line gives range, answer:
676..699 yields 67.9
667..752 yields 71.7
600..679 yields 79.1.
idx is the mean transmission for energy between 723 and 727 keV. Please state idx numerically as 54.1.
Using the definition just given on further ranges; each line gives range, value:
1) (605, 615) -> 72.8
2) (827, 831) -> 42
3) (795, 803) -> 68.5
